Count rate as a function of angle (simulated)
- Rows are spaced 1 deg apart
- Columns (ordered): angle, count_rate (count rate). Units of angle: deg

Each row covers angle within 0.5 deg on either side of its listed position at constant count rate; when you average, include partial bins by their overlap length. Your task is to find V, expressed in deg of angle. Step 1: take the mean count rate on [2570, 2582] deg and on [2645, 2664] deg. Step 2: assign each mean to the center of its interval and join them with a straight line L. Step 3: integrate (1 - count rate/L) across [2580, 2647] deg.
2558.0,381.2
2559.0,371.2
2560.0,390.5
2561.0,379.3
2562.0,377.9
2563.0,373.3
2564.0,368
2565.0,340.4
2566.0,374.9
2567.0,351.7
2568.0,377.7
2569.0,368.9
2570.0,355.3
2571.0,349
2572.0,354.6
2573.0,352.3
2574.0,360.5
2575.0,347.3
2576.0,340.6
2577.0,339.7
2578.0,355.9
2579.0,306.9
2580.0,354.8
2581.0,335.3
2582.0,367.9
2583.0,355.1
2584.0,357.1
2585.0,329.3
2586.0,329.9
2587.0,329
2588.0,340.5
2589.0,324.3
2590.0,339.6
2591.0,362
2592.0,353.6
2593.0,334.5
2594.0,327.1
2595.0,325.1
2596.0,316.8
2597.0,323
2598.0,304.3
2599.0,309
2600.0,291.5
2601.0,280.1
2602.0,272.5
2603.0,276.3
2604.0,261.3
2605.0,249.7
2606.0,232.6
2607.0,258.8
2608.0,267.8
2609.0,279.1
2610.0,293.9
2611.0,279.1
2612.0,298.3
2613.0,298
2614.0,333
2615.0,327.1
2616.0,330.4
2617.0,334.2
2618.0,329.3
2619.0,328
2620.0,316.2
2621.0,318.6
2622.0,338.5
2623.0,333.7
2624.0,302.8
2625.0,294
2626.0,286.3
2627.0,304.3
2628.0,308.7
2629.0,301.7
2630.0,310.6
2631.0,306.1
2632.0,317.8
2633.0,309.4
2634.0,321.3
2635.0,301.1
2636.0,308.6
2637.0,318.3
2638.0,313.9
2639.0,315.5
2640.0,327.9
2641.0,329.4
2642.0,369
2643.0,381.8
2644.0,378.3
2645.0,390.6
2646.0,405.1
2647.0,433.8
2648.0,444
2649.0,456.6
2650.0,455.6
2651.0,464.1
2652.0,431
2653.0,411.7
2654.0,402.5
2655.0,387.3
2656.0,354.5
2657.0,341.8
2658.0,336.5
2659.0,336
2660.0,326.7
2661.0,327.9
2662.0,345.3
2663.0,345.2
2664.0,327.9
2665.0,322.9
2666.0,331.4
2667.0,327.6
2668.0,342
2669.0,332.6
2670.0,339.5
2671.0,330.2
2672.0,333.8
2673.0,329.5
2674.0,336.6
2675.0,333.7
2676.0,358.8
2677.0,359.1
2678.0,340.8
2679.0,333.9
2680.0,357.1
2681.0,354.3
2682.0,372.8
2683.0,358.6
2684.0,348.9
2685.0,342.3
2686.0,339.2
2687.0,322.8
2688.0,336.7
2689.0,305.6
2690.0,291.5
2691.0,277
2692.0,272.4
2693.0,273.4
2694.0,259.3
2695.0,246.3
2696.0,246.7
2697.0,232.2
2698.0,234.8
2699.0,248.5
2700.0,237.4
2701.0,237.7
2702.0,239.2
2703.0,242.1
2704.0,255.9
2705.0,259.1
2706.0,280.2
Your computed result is 8.56 deg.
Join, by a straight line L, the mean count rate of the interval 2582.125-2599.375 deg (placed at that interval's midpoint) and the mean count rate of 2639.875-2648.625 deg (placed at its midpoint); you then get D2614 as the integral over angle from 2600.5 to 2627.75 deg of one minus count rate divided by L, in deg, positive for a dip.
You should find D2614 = 4.6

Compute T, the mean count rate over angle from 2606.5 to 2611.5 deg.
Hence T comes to 276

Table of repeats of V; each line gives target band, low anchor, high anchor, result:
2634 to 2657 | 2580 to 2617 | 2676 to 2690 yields -3.5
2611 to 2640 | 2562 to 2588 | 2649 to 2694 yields 2.9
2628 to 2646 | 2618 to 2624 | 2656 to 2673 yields -0.1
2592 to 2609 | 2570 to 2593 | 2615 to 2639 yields 2.1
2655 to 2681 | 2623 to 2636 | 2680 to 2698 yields -2.9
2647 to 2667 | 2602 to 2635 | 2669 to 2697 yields -4.1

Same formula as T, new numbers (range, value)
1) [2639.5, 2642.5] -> 342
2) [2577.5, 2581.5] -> 338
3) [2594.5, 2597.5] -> 322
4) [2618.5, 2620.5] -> 322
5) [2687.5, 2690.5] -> 311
